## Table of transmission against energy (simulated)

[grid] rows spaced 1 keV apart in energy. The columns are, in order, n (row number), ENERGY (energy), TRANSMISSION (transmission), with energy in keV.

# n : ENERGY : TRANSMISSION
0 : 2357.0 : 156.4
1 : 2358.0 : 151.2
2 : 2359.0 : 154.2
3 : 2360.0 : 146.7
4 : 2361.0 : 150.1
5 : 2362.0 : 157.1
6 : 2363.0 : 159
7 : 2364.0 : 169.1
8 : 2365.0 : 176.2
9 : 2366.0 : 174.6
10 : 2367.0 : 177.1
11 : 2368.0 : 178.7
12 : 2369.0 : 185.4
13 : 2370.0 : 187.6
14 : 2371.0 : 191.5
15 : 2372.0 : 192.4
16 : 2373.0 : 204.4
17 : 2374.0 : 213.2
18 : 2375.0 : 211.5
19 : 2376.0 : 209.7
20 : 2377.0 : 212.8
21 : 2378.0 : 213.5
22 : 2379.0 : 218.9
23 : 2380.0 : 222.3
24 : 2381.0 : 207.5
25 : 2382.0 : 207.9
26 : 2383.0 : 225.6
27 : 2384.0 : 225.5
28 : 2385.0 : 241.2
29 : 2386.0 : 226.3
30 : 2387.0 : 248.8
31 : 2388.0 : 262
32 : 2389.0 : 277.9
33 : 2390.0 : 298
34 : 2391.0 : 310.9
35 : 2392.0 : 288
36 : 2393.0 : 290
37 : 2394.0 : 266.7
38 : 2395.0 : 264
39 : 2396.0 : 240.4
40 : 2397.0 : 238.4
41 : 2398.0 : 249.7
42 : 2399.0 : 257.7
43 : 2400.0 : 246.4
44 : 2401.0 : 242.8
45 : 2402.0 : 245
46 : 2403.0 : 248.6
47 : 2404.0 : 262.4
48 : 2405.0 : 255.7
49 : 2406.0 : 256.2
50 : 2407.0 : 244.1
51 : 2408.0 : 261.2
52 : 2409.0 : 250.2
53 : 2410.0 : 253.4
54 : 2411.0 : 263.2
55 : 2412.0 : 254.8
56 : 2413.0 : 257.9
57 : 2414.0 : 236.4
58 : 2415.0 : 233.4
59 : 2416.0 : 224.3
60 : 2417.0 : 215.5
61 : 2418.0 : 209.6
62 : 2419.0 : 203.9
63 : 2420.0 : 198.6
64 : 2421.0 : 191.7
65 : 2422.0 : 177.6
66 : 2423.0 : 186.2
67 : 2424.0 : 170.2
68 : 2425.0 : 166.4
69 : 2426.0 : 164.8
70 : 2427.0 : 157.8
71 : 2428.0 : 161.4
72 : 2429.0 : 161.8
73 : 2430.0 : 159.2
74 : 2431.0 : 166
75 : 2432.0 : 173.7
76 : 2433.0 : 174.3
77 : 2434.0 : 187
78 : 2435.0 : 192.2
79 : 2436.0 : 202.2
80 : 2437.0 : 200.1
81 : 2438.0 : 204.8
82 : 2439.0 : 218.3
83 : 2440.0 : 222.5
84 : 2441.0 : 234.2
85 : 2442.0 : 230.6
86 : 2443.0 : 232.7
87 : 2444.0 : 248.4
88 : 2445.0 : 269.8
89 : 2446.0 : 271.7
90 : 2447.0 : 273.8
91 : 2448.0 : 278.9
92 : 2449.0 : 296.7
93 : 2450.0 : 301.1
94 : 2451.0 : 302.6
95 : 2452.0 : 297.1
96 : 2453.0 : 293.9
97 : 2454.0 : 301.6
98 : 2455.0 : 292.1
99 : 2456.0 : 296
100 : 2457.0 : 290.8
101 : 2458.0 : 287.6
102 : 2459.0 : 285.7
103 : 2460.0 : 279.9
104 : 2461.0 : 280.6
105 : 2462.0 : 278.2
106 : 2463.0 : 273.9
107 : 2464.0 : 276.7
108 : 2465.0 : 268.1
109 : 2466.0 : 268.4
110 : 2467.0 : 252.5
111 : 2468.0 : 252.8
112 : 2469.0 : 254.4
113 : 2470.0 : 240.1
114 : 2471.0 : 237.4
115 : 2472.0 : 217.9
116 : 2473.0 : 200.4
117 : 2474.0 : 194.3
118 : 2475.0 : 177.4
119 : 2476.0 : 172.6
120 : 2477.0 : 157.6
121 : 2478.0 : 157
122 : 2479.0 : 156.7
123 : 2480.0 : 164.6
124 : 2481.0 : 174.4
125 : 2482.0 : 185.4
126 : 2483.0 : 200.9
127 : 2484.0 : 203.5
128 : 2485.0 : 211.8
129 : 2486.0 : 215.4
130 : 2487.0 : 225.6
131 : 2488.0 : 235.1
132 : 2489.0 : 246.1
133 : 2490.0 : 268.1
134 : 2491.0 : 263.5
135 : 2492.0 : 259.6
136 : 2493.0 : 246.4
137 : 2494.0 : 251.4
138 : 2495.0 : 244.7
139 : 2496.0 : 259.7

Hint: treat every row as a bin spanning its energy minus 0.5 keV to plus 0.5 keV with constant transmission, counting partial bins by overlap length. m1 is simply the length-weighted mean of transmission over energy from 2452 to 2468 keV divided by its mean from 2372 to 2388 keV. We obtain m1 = 1.28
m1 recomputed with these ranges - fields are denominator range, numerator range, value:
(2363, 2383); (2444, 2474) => 1.38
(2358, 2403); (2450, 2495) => 1.10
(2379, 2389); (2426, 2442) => 0.81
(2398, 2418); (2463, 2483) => 0.86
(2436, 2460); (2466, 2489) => 0.78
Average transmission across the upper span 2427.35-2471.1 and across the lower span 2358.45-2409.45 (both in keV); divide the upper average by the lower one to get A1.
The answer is 1.1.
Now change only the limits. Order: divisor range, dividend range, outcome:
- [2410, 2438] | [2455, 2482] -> 1.19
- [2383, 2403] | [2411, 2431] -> 0.77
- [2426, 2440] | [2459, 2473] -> 1.42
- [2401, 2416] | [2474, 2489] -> 0.76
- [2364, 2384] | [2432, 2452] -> 1.19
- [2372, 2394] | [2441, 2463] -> 1.17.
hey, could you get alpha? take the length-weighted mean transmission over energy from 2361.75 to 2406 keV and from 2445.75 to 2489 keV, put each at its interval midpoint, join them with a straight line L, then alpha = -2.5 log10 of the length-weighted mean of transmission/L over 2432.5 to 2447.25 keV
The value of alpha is 0.07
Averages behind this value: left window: 228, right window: 244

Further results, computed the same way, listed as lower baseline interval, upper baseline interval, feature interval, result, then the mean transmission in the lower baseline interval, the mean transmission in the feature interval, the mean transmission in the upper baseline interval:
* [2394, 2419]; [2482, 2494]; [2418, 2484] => 0.06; 246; 225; 233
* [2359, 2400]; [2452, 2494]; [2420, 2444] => 0.21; 219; 190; 239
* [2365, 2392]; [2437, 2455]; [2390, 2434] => 0.07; 221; 226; 262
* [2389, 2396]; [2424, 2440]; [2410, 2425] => 0.02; 282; 216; 180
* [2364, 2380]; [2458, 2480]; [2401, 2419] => -0.16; 196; 244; 232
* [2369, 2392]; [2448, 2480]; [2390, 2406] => -0.13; 228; 261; 252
